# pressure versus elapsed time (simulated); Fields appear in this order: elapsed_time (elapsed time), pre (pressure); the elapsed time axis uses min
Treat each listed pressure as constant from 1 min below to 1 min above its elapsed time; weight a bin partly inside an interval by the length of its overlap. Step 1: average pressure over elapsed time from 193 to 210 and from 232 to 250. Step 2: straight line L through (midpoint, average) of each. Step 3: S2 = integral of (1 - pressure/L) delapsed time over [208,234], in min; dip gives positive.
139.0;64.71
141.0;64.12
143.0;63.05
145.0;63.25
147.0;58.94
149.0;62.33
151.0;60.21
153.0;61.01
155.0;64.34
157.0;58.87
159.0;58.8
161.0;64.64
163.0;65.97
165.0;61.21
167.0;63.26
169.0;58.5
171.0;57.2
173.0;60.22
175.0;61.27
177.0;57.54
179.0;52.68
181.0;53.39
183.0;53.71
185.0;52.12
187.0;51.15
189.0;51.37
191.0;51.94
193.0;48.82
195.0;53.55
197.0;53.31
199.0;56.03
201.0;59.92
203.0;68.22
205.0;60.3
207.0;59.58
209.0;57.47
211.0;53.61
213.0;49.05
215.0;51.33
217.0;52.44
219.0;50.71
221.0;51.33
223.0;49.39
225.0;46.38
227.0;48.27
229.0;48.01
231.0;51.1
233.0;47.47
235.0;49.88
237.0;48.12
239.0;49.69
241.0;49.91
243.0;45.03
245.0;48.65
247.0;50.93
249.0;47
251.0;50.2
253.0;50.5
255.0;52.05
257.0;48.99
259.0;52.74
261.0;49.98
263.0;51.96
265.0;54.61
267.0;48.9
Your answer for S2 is 1.4 min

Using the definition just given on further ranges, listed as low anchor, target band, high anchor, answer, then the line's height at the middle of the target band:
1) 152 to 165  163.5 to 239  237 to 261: 2.9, 56.2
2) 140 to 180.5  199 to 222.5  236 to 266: -0.4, 54.8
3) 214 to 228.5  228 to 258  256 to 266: 1.0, 50.9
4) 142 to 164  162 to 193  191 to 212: 1.5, 59.4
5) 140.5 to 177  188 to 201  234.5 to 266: 0.9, 56.9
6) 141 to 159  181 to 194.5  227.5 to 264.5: 1.2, 56.8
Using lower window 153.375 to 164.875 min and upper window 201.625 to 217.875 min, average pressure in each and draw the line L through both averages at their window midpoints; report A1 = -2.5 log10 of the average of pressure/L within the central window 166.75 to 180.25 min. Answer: 0.044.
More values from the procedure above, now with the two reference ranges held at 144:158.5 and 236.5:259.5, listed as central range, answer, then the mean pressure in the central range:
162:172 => -0.03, 61.2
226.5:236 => 0.05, 49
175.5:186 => 0.07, 54.2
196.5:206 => -0.09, 59.9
